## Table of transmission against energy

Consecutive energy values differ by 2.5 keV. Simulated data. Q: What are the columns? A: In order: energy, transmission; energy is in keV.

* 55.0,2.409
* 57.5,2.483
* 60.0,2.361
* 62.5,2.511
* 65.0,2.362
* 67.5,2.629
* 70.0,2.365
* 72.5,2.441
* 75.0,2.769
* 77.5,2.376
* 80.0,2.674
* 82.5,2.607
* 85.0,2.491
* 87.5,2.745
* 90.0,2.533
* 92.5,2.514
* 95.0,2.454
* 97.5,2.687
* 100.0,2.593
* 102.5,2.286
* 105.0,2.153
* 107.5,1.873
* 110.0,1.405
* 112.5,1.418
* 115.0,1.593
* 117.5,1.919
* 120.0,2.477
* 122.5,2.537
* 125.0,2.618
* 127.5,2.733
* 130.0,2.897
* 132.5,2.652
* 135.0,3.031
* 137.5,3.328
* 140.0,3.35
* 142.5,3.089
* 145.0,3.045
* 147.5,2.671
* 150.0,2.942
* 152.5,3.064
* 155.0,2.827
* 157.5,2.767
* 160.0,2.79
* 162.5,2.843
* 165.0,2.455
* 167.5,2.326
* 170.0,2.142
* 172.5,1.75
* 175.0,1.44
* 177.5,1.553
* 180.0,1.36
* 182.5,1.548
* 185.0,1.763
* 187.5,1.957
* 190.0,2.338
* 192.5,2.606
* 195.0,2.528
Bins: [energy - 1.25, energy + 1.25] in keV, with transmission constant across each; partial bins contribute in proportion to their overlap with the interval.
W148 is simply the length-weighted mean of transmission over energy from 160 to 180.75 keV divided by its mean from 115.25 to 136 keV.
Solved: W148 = 0.8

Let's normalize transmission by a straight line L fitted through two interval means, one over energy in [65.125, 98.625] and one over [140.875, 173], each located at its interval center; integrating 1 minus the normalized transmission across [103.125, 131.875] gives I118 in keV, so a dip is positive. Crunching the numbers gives 5.1 keV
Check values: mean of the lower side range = 2.55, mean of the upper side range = 2.7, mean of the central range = 2.16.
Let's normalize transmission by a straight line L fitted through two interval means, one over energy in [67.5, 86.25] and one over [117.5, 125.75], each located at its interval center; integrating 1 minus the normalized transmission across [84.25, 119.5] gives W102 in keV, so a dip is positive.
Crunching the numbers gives 4.2 keV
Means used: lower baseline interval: 2.54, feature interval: 2.19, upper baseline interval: 2.44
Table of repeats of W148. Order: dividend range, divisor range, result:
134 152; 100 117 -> 1.65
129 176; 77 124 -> 1.19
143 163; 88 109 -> 1.21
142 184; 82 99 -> 0.92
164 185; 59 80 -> 0.73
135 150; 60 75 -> 1.24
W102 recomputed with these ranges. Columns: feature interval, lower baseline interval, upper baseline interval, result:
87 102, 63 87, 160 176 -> -0.6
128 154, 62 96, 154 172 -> -4.6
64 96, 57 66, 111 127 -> -2.9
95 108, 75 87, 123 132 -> 1.4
